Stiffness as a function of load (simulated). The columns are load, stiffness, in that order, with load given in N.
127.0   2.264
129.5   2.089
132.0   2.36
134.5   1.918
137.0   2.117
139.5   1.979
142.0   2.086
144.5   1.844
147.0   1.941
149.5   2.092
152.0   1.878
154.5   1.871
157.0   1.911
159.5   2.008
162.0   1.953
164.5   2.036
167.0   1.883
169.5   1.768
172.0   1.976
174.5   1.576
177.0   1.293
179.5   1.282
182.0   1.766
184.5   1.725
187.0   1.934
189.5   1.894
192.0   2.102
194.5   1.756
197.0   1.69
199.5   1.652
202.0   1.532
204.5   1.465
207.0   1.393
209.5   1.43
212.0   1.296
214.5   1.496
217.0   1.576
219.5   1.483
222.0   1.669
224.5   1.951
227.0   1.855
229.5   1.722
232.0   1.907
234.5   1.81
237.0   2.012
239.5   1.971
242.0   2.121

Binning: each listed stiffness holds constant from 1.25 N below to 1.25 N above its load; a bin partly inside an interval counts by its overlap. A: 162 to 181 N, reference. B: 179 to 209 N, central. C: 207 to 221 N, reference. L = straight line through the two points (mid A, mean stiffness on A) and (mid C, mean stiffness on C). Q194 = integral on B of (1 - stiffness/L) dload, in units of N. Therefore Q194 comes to -2.1 N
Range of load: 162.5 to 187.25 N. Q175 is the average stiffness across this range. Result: 1.72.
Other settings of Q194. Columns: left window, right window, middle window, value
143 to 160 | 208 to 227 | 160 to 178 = 0.4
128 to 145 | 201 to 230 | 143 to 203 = 0.9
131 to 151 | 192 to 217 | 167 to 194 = -0.1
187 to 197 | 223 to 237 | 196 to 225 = 5.2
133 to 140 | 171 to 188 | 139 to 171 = -1.5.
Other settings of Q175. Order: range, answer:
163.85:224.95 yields 1.66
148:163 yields 1.95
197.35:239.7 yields 1.65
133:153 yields 1.99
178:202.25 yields 1.74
